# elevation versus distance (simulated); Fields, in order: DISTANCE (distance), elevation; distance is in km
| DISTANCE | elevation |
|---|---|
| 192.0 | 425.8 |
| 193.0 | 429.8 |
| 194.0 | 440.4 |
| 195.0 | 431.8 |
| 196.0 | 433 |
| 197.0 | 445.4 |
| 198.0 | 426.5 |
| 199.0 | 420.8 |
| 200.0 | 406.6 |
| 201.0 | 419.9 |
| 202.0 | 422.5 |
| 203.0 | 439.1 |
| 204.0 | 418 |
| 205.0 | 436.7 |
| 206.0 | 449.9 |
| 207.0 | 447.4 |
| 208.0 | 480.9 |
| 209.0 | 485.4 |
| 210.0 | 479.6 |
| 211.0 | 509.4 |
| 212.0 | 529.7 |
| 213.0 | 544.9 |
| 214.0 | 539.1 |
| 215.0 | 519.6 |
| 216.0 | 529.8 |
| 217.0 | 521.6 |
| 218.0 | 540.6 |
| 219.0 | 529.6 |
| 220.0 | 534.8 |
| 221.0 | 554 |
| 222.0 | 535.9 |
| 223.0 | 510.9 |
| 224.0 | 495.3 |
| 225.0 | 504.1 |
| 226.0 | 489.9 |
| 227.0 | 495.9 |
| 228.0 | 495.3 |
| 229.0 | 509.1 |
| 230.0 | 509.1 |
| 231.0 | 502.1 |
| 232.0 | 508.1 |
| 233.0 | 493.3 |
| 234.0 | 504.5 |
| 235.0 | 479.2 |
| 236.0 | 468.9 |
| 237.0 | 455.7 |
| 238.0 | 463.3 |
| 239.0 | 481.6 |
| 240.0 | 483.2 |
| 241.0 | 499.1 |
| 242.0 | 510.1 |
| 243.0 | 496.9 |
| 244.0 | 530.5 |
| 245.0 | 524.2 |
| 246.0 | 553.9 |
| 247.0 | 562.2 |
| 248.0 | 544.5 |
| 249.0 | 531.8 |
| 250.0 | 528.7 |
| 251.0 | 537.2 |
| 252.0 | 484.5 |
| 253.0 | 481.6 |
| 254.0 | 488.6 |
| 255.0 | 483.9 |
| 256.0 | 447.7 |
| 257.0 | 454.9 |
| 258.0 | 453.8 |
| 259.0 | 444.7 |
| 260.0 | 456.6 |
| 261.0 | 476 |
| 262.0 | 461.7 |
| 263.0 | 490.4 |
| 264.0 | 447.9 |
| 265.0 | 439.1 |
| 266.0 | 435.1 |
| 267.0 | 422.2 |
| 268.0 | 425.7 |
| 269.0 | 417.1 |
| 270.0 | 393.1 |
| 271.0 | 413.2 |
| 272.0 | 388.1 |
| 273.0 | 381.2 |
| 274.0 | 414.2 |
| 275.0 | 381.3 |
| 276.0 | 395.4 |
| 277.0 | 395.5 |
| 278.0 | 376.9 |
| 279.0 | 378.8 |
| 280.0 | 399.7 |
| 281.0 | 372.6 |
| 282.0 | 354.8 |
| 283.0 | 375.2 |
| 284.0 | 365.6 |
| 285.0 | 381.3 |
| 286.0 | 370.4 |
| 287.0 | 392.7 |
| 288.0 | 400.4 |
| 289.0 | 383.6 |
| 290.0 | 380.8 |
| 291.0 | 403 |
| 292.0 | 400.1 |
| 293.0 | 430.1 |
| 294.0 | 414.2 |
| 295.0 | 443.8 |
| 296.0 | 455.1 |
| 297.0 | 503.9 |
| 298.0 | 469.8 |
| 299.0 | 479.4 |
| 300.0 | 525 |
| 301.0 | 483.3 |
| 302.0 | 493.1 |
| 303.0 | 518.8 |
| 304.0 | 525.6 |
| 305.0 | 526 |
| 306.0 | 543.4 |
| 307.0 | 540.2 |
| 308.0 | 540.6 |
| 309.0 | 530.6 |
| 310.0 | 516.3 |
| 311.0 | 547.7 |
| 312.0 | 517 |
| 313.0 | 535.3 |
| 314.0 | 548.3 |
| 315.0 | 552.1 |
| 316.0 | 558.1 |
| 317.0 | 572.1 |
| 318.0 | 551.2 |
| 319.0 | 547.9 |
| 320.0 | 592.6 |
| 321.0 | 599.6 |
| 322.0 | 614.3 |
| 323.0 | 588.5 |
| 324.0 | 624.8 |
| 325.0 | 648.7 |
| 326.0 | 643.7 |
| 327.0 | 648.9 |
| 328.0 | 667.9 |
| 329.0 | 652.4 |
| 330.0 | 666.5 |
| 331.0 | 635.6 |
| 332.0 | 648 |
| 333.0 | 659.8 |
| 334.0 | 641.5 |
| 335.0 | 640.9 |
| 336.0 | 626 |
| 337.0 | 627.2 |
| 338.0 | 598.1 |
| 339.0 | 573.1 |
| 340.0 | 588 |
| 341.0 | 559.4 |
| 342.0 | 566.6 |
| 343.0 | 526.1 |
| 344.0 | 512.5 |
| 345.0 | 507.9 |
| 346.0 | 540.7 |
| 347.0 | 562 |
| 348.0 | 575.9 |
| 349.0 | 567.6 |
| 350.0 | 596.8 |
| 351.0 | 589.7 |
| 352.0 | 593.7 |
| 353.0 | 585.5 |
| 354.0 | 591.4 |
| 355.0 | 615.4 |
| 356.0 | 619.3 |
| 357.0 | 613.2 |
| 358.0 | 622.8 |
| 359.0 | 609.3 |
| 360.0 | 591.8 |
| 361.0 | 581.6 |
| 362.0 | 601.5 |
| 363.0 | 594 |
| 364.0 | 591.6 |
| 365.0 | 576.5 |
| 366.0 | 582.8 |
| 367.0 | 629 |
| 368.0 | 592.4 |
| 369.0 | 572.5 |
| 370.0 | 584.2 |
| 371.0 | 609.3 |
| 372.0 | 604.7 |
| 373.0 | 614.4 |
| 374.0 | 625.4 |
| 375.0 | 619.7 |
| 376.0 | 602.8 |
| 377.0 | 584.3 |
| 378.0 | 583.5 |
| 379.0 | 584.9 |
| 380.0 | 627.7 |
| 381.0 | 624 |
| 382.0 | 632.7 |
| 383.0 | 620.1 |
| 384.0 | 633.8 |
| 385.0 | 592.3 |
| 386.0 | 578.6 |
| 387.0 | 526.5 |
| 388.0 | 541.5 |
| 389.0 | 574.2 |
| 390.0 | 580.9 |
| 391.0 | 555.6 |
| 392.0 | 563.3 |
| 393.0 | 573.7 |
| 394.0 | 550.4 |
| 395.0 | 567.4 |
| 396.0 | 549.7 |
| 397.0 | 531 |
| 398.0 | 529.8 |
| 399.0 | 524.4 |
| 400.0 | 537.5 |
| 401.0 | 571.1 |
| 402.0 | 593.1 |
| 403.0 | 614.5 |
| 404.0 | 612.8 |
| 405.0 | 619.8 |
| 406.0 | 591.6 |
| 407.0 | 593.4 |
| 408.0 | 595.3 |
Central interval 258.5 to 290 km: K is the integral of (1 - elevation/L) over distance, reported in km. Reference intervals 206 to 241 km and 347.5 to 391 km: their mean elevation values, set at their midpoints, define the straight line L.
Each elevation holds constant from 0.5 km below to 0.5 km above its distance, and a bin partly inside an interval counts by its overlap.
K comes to 7.5 km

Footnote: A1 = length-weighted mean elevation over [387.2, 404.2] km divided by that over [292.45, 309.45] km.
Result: 1.13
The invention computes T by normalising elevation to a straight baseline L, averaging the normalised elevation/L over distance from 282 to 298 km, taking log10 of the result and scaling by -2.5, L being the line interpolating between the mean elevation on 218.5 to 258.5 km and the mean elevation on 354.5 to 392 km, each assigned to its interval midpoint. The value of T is 0.30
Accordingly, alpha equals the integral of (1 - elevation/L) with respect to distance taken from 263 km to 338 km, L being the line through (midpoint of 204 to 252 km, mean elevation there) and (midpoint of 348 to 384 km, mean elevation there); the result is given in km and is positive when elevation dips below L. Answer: 8.1 km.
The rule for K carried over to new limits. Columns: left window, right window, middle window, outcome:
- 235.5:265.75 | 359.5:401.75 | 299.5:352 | -3.1 km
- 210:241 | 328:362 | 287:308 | 3.6 km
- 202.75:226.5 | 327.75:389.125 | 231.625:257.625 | 1.1 km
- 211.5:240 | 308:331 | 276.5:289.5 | 4.1 km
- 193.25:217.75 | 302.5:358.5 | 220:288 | 6.4 km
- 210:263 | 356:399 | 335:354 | -0.2 km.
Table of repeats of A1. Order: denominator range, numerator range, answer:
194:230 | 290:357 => 1.16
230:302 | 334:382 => 1.31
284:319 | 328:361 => 1.24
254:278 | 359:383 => 1.39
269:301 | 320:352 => 1.48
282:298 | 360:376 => 1.47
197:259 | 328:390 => 1.21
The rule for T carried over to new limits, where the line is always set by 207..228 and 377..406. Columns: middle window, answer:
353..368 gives -0.062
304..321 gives 0.007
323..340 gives -0.143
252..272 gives 0.183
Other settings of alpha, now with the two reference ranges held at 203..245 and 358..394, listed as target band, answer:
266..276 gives 2.3 km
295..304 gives 0.9 km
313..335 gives -2.0 km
